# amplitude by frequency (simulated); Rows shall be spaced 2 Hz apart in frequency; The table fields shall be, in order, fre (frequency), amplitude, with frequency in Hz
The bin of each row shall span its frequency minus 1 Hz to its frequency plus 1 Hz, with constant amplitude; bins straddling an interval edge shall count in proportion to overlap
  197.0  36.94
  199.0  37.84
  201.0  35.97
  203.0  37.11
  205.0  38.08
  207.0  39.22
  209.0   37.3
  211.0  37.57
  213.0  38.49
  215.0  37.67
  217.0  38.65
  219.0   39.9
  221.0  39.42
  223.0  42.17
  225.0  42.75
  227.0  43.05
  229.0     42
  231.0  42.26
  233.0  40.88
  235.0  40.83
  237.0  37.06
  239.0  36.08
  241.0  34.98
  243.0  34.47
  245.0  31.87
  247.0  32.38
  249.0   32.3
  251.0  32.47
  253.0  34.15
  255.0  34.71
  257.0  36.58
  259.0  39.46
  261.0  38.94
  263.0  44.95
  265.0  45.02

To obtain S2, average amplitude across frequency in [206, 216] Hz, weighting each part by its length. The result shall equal 38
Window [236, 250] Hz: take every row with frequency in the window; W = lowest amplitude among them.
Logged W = 31.87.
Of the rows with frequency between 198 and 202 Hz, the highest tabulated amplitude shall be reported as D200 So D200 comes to 37.84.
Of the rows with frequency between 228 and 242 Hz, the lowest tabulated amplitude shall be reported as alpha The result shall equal 34.98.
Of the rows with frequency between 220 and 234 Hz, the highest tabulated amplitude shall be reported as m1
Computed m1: 43.05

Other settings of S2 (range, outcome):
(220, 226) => 41.4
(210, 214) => 38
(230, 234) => 41.6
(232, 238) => 39.6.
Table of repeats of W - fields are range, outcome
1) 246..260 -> 32.3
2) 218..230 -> 39.42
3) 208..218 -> 37.3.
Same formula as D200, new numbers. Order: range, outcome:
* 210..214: 38.49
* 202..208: 39.22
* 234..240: 40.83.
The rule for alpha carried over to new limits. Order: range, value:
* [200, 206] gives 35.97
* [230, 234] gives 40.88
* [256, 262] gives 36.58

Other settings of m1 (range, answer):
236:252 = 37.06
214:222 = 39.9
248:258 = 36.58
